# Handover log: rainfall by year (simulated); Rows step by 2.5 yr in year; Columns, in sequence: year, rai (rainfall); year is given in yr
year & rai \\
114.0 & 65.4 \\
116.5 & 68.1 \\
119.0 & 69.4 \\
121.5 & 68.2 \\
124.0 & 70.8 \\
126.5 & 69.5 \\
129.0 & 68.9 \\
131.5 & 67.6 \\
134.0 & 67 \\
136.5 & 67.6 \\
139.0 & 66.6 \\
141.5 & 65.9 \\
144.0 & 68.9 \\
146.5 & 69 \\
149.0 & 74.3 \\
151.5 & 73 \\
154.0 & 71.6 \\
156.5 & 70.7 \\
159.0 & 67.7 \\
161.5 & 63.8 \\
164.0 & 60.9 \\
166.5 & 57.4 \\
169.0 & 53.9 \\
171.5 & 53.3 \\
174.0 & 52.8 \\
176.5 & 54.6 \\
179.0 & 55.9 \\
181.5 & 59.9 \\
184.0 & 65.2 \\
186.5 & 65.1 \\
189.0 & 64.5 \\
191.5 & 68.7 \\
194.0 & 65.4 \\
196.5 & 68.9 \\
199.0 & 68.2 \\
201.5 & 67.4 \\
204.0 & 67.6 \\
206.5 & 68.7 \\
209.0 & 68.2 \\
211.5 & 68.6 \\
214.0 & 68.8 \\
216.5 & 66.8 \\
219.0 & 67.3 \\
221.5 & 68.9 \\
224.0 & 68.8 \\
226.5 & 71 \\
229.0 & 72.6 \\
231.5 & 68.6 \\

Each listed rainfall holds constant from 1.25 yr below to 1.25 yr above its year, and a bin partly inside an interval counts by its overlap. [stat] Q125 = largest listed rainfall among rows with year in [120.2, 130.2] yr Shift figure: 70.8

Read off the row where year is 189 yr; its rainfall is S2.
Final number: 64.5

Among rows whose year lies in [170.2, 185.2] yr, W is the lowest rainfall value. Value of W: 52.8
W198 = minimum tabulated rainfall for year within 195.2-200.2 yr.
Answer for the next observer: 68.2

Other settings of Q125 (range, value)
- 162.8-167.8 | 60.9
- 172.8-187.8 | 65.2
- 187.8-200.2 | 68.9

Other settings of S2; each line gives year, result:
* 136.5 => 67.6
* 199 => 68.2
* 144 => 68.9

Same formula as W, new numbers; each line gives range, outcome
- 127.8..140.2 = 66.6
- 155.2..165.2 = 60.9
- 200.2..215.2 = 67.4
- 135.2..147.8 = 65.9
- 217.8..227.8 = 67.3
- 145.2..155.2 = 69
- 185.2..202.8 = 64.5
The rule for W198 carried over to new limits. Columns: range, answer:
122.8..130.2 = 68.9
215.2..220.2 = 66.8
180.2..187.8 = 59.9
